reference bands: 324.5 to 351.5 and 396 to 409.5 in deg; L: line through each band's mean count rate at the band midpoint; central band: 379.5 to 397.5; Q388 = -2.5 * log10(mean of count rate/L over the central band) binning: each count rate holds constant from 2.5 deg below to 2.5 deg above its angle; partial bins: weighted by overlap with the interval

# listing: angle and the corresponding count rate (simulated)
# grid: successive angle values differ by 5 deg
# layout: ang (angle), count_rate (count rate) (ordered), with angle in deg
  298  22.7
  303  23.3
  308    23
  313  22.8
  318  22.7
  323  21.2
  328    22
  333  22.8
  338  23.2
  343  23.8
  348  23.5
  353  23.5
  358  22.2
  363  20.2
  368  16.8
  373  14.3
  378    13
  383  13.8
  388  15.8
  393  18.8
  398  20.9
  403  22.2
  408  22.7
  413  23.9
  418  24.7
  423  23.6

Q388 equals 0.320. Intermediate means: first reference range 23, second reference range 21.9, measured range 16.5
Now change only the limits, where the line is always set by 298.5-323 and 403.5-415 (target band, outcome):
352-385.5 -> 0.298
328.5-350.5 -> -0.017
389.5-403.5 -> 0.150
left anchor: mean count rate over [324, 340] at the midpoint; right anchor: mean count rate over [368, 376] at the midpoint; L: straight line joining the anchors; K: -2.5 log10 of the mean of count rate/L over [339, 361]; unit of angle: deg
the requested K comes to -0.21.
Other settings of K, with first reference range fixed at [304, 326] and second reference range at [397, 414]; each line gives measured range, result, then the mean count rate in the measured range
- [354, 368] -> 0.090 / 20.7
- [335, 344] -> -0.045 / 23.4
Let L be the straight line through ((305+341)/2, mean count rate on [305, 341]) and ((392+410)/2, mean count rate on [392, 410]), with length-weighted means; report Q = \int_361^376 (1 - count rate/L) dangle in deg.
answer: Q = 3.42 deg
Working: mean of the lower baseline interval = 22.6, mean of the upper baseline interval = 21.3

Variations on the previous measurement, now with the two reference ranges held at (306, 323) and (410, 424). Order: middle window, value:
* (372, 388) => 6.5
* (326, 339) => 0.1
